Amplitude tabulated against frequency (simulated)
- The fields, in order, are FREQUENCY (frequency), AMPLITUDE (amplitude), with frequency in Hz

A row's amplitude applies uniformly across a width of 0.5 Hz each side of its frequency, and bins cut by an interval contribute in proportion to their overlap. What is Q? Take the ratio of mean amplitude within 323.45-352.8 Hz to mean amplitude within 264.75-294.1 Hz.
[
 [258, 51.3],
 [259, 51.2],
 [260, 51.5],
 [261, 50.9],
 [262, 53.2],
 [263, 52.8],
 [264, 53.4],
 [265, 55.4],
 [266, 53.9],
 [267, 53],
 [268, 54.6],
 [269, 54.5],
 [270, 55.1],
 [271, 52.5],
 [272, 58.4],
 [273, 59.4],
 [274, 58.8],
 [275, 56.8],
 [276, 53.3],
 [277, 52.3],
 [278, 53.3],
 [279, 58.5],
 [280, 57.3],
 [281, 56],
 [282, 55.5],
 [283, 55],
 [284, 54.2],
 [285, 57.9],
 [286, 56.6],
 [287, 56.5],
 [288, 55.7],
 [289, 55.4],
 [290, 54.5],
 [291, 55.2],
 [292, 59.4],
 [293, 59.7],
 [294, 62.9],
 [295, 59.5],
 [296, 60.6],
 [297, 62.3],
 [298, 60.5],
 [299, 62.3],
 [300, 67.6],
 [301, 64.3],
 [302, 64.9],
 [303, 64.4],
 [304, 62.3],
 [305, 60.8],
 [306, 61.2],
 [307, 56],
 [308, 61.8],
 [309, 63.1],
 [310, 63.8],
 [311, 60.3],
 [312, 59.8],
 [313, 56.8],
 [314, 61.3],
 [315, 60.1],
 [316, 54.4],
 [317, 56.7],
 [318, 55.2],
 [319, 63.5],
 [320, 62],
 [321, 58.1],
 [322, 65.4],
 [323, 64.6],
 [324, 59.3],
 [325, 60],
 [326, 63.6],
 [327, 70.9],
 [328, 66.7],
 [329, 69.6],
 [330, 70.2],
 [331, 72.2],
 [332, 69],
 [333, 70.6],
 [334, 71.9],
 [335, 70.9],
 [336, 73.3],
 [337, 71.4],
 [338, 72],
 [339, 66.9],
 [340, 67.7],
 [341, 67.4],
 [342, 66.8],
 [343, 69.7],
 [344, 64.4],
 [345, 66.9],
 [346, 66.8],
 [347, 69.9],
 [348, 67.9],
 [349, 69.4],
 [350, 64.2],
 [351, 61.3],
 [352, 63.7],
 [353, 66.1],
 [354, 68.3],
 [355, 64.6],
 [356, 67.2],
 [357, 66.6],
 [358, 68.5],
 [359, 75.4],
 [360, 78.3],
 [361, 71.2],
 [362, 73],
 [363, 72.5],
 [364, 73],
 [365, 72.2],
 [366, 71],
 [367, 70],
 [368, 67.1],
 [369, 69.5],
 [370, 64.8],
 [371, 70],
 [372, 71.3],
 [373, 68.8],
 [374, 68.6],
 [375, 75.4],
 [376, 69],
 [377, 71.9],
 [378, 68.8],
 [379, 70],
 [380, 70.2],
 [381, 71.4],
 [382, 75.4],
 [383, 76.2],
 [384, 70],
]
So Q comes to 1.21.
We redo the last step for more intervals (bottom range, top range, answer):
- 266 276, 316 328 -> 1.11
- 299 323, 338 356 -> 1.09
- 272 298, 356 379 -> 1.24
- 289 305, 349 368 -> 1.13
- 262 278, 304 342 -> 1.17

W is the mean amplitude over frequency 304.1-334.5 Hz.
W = 63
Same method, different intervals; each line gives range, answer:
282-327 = 60.1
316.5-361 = 67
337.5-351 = 67.5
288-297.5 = 58.7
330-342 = 70.1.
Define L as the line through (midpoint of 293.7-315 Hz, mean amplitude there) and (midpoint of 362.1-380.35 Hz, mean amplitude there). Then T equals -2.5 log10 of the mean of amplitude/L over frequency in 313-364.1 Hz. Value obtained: -0.01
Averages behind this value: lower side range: 61.7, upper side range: 70.3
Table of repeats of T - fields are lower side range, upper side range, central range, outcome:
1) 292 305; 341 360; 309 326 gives 0.07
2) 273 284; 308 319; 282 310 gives -0.04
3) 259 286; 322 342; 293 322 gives 0.03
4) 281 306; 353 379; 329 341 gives -0.08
